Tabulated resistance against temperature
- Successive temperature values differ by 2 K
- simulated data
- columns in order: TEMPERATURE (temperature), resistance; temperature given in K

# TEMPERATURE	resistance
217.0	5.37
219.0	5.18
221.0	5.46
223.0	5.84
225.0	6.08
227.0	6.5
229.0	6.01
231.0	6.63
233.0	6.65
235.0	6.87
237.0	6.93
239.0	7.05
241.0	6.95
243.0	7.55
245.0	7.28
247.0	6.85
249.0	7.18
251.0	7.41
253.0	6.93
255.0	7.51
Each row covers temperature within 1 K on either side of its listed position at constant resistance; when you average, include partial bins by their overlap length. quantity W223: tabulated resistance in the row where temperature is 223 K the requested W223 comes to 5.84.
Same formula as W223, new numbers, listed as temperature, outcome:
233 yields 6.65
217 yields 5.37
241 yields 6.95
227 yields 6.5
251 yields 7.41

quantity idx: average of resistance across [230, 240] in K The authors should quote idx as 6.83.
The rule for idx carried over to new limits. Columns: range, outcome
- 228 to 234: 6.43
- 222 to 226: 5.96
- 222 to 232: 6.21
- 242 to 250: 7.21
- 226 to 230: 6.25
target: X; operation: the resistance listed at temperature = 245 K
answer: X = 7.28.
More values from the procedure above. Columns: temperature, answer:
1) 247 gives 6.85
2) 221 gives 5.46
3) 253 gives 6.93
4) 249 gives 7.18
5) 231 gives 6.63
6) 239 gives 7.05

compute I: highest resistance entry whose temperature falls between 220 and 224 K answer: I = 5.84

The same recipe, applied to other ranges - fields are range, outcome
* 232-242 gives 7.05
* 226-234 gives 6.65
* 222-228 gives 6.5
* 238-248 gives 7.55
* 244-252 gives 7.41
